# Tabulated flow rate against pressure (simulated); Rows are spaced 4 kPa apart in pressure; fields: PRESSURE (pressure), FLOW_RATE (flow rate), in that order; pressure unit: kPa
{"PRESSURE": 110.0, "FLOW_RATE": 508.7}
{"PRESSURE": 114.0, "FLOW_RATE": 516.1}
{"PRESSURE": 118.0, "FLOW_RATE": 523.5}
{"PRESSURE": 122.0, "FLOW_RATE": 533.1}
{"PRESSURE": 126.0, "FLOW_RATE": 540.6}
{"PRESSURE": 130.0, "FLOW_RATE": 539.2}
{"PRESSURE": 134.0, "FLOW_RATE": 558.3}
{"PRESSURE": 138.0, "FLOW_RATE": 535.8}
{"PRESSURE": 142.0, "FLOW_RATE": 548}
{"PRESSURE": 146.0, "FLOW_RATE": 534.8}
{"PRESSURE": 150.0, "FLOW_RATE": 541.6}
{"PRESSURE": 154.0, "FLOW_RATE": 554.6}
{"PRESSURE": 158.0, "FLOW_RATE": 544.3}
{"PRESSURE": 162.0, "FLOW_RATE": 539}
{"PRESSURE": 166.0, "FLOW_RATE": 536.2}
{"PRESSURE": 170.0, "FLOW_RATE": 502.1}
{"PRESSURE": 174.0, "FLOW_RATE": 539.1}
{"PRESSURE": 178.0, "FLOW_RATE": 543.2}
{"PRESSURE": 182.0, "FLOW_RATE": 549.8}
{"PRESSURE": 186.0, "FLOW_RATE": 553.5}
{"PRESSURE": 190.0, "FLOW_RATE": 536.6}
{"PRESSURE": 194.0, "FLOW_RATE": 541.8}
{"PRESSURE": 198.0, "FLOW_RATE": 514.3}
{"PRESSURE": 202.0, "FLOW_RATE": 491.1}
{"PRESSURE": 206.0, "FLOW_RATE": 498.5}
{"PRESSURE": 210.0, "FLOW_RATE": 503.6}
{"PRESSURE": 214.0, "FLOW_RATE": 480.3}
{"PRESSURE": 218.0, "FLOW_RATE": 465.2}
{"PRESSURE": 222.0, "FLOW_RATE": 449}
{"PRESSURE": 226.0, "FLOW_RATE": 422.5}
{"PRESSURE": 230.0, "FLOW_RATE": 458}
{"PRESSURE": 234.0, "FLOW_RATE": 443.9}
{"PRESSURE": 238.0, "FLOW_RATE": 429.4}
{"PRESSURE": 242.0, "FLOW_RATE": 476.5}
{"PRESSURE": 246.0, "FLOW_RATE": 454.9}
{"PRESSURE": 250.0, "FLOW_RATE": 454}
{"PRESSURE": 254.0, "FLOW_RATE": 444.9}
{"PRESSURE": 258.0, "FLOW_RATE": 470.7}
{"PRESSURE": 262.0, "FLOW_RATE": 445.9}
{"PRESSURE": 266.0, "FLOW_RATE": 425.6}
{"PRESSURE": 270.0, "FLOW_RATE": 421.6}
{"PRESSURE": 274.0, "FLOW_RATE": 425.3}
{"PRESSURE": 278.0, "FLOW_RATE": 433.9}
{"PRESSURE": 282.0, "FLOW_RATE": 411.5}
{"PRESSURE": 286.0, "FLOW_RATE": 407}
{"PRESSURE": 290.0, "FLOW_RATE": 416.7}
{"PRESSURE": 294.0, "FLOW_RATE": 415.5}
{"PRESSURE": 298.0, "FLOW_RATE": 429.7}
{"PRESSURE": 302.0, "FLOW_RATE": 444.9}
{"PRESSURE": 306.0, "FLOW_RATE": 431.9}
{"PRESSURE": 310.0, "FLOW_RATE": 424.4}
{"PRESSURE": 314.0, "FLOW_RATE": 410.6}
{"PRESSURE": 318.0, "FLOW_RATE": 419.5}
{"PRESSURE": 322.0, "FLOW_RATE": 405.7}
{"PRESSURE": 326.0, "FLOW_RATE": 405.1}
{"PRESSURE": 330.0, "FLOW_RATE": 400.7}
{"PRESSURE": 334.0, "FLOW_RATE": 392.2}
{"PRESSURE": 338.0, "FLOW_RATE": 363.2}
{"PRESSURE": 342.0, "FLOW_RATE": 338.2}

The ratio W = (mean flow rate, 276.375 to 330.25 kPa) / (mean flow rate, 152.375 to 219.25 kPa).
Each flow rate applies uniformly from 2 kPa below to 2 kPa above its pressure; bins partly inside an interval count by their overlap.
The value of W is 0.80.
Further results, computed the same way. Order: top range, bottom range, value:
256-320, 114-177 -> 0.79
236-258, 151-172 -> 0.85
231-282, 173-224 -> 0.86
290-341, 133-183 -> 0.76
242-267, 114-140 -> 0.84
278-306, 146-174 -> 0.79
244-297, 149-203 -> 0.81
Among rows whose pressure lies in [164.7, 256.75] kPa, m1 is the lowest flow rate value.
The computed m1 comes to 422.5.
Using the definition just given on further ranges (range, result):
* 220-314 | 407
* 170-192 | 502.1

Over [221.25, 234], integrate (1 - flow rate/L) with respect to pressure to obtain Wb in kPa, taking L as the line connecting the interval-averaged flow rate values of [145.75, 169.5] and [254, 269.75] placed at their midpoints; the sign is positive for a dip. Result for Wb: 0.9 kPa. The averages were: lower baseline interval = 540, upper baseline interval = 444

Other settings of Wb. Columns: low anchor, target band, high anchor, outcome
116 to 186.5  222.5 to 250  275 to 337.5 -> 1.4 kPa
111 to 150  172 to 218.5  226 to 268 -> -3.0 kPa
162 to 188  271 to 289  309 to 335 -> 1.0 kPa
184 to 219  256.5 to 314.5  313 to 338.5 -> 1.2 kPa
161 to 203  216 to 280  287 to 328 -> 3.8 kPa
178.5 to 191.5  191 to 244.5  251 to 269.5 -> 2.9 kPa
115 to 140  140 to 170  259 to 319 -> -1.3 kPa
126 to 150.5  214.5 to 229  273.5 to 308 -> 0.8 kPa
